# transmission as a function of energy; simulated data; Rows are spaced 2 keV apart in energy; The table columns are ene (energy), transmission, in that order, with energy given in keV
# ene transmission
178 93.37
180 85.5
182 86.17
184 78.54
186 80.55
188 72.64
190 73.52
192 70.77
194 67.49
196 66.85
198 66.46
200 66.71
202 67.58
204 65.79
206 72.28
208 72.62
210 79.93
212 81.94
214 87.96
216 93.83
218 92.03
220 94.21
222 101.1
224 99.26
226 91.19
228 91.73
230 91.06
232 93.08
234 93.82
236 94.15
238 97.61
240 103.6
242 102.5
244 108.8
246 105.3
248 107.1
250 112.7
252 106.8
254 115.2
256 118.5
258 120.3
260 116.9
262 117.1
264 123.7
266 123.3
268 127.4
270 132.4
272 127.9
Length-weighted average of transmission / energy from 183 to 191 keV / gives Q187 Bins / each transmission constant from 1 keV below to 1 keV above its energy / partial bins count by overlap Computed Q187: 76.3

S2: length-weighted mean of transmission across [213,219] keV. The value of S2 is 91.3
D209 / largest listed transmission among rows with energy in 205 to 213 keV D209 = 81.94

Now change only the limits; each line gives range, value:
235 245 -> 108.8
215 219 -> 93.83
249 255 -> 115.2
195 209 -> 72.62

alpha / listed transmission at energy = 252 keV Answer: 106.8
